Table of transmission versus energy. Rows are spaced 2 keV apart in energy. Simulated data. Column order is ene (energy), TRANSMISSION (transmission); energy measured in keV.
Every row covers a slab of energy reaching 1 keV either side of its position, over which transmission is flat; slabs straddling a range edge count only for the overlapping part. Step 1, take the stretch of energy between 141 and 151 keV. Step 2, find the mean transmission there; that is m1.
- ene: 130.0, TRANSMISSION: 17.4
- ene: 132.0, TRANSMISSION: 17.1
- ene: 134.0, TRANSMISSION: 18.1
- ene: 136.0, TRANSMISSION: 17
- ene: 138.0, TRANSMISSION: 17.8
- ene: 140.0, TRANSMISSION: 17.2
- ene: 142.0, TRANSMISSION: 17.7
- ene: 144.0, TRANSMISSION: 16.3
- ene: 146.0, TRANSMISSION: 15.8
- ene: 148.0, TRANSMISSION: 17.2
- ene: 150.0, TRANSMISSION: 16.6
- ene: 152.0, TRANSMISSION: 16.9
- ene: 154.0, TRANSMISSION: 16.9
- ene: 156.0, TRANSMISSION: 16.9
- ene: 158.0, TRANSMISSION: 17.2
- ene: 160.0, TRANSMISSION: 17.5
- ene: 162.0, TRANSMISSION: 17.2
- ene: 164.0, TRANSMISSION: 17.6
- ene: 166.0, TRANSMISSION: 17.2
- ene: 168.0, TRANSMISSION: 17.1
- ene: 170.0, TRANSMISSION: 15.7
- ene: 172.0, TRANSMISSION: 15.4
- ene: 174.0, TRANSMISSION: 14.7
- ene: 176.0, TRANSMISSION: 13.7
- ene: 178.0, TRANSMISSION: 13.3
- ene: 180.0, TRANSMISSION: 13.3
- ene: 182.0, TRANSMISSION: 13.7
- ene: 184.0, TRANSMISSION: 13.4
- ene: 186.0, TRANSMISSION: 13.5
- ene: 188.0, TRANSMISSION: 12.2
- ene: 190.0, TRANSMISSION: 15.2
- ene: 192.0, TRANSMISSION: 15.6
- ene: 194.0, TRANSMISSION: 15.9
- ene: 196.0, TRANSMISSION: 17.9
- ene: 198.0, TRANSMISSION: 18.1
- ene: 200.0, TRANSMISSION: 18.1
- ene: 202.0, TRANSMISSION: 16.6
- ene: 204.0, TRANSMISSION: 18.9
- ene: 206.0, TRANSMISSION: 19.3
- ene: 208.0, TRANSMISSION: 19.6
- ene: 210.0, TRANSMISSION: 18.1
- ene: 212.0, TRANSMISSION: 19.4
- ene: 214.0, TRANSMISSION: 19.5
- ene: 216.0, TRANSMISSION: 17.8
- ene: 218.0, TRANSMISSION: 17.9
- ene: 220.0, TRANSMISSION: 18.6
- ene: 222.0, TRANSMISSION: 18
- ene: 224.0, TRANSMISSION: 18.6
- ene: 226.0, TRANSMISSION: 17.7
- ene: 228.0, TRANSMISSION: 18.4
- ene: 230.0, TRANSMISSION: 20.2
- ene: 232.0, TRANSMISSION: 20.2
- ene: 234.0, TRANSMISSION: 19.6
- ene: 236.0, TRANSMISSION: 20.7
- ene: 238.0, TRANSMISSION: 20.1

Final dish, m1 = 16.7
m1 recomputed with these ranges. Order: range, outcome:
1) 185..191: 13.6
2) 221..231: 18.6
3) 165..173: 16.4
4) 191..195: 15.8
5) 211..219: 18.6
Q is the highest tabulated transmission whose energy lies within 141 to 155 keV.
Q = 17.7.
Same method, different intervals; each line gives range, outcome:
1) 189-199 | 18.1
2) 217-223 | 18.6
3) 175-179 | 13.7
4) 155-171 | 17.6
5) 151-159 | 17.2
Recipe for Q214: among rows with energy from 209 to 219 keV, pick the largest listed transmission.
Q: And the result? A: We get 19.5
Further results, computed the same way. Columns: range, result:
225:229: 18.4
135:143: 17.8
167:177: 17.1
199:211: 19.6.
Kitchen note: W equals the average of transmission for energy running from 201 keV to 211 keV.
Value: 18.5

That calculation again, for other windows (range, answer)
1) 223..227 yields 18.1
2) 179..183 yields 13.5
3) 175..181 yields 13.4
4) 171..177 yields 14.6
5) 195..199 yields 18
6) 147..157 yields 16.9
